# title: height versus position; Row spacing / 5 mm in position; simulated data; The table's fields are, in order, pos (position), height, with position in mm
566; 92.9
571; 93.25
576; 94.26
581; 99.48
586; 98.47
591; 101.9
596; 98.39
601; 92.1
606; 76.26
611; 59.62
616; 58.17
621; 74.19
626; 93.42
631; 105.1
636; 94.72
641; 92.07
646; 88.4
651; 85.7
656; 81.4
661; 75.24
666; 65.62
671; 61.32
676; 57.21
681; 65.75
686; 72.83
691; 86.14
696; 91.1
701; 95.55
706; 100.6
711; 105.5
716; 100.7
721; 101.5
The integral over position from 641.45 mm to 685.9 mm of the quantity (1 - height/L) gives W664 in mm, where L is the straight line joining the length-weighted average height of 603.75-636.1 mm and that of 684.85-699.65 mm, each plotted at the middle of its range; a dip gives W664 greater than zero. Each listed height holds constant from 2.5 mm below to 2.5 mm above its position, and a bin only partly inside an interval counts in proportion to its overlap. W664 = 4.9 mm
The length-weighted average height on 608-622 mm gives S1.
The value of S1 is 63.3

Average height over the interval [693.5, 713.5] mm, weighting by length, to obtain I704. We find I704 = 98.2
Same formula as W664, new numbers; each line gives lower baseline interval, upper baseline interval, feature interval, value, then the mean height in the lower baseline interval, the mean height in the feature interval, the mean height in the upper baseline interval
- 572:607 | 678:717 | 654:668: 2.6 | 95.1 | 74.1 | 88.9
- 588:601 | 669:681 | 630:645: -3.3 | 98.5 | 95.6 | 60.5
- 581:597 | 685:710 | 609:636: 4.7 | 99.7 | 80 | 91.2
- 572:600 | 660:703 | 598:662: 2.6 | 97.9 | 83.1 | 74.3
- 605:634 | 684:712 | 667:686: 5.3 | 78.2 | 63.3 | 91.6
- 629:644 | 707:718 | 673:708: 7.1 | 96.7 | 80.8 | 103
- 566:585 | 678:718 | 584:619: 4.1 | 95.5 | 83.2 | 89.2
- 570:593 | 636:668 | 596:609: 1.0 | 97.7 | 86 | 82.7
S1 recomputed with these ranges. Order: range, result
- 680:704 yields 83.7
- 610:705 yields 79.8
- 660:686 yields 65.2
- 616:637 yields 87.6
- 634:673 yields 80.6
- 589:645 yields 85.9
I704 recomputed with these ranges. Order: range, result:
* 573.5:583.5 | 96.9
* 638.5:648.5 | 90.2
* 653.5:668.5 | 74.1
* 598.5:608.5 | 84.2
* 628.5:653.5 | 93.2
